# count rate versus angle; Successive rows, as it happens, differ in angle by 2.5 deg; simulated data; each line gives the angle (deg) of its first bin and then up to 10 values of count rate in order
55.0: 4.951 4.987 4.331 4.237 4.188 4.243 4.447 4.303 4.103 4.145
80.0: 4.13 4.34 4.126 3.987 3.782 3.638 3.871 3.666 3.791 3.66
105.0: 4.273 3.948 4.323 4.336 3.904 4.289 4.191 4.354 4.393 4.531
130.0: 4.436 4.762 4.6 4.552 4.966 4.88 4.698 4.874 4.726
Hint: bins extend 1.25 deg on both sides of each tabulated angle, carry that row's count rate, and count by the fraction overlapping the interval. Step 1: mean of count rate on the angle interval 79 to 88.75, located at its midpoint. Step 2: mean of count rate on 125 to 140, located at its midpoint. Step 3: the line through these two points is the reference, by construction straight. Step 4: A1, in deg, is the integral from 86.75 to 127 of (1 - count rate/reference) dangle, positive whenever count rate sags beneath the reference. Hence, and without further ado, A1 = 3.00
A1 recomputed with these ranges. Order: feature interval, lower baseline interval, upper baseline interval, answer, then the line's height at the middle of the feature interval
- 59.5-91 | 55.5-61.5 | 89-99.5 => 0.4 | 4.24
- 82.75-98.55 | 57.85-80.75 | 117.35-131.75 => 1.6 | 4.31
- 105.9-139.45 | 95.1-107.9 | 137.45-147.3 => -0.1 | 4.35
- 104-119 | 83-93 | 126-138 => 0.3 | 4.28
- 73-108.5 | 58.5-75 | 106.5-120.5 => 2.2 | 4.23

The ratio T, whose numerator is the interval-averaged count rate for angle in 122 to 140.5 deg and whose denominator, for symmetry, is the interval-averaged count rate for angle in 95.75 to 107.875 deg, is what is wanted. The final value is 1.18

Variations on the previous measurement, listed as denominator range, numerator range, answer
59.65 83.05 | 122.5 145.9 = 1.09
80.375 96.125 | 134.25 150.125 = 1.20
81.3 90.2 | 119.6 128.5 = 1.07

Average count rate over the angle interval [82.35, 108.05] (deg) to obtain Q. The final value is 3.9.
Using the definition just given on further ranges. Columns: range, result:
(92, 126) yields 4.05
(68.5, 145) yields 4.23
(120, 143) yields 4.58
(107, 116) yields 4.15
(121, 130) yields 4.42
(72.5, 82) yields 4.17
